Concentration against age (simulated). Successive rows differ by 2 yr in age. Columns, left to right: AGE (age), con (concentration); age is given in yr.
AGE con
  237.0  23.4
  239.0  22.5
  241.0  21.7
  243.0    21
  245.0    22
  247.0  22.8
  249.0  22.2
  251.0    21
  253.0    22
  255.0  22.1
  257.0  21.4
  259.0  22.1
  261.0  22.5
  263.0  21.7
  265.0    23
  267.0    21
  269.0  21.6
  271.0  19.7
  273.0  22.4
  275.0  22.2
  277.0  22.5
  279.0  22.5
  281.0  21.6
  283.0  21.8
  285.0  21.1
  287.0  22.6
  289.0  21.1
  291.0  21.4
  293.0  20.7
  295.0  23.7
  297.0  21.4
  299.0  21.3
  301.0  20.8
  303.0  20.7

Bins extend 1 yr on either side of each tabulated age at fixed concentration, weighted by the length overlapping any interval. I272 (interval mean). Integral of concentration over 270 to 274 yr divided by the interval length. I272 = 21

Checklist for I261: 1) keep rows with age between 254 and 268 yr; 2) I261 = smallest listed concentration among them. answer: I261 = 21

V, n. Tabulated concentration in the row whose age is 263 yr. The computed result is 21.7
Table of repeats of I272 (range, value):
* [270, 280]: 21.9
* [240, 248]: 21.9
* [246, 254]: 22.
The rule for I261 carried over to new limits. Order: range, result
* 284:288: 21.1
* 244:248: 22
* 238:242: 21.7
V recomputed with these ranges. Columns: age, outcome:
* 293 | 20.7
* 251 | 21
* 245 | 22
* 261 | 22.5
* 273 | 22.4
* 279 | 22.5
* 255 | 22.1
